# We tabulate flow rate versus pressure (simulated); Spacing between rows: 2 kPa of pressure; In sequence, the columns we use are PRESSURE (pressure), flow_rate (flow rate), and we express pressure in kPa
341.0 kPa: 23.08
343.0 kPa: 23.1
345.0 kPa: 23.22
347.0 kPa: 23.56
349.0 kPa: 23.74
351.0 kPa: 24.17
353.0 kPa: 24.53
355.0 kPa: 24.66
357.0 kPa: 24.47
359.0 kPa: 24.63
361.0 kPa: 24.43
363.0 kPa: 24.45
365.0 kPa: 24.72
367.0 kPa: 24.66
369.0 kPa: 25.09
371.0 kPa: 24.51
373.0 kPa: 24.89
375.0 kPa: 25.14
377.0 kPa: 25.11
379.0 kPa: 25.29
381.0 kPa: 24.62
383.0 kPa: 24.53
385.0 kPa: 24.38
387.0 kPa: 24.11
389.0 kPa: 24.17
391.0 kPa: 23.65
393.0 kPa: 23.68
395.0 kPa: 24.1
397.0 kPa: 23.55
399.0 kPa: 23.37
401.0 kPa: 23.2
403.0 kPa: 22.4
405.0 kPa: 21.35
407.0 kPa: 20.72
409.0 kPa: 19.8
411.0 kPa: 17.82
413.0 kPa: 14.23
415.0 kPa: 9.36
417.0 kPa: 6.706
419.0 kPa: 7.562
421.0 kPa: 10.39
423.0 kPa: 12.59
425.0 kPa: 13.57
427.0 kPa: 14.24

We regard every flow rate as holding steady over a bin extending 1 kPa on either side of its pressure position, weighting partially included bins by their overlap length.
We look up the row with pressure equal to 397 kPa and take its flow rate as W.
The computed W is 23.55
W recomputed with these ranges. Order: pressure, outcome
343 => 23.1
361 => 24.43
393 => 23.68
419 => 7.562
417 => 6.706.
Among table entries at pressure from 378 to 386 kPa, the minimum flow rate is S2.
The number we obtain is 24.38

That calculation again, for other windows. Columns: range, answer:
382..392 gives 23.65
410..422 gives 6.706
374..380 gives 25.11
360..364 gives 24.43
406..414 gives 14.23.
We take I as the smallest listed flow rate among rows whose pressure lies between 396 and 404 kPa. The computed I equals 22.4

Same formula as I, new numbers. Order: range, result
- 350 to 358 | 24.17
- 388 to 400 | 23.37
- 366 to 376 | 24.51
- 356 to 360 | 24.47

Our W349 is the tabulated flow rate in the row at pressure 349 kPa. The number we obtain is 23.74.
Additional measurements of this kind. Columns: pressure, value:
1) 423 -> 12.59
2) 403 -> 22.4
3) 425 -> 13.57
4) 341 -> 23.08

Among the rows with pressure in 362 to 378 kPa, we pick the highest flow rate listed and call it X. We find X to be 25.14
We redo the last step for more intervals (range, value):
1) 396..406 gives 23.55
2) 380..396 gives 24.62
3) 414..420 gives 9.36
